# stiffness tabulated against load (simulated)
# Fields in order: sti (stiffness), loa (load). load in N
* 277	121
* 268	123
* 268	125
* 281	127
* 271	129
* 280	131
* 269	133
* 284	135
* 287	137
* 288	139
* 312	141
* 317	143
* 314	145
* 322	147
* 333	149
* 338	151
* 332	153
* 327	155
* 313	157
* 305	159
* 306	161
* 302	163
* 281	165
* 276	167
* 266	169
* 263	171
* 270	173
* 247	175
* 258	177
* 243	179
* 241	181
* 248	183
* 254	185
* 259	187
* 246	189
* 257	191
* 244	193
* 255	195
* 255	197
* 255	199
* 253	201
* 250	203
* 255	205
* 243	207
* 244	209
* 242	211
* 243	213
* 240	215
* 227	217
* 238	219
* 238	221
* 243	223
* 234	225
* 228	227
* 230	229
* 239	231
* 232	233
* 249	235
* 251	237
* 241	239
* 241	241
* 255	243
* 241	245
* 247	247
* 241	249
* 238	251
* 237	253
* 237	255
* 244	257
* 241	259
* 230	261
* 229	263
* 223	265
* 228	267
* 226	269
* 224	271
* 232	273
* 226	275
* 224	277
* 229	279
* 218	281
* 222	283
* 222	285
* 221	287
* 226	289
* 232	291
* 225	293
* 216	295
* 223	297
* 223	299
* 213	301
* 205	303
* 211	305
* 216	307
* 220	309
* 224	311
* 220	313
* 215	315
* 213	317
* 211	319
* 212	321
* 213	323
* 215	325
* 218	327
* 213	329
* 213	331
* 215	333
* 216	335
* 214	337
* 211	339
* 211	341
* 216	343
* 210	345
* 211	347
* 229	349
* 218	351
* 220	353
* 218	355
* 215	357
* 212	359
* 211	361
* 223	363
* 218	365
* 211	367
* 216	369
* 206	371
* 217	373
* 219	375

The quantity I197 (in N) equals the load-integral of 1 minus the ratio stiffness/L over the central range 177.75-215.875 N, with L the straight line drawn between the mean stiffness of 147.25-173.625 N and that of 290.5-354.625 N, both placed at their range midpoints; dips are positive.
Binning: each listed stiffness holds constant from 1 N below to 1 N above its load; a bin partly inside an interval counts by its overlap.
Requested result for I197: 4.6 N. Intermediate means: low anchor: 302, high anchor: 216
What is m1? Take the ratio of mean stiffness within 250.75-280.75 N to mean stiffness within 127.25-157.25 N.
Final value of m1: 0.76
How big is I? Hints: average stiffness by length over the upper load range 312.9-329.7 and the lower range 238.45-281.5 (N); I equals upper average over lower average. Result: 0.91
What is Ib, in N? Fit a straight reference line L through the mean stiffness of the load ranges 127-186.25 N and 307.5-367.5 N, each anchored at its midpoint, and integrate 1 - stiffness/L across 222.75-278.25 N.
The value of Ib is 3.1 N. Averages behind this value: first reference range 288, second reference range 216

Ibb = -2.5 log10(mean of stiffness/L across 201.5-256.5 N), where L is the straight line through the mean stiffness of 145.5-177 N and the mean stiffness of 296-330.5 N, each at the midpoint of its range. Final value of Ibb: 0.086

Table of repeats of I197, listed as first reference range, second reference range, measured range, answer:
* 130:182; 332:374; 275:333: 3.87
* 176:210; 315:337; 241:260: -0.61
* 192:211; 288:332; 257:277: 0.08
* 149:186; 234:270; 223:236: 0.76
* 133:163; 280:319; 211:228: 1.96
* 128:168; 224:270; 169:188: 1.91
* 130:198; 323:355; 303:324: 0.94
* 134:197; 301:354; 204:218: 1.16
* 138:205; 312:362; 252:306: 2.73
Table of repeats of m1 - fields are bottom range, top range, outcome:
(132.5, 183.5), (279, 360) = 0.75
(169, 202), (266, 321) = 0.87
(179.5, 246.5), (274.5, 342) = 0.89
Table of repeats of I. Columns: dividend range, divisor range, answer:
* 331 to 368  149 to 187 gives 0.76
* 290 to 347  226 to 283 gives 0.92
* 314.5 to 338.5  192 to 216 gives 0.86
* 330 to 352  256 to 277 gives 0.93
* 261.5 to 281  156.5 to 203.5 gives 0.86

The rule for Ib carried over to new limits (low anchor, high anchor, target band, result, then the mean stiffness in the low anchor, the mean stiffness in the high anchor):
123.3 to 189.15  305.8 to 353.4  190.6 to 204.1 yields 0.81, 285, 216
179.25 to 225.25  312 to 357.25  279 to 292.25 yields 0.16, 246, 215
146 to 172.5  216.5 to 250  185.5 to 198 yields 1.05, 304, 240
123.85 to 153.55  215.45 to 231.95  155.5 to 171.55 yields -0.60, 299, 235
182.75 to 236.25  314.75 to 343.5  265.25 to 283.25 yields 0.18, 244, 214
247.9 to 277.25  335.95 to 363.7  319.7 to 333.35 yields 0.37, 232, 216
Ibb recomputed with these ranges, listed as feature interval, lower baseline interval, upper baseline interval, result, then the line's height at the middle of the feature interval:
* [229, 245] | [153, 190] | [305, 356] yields 0.03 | 250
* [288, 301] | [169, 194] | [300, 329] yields -0.01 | 220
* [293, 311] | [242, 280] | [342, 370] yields 0.05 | 227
